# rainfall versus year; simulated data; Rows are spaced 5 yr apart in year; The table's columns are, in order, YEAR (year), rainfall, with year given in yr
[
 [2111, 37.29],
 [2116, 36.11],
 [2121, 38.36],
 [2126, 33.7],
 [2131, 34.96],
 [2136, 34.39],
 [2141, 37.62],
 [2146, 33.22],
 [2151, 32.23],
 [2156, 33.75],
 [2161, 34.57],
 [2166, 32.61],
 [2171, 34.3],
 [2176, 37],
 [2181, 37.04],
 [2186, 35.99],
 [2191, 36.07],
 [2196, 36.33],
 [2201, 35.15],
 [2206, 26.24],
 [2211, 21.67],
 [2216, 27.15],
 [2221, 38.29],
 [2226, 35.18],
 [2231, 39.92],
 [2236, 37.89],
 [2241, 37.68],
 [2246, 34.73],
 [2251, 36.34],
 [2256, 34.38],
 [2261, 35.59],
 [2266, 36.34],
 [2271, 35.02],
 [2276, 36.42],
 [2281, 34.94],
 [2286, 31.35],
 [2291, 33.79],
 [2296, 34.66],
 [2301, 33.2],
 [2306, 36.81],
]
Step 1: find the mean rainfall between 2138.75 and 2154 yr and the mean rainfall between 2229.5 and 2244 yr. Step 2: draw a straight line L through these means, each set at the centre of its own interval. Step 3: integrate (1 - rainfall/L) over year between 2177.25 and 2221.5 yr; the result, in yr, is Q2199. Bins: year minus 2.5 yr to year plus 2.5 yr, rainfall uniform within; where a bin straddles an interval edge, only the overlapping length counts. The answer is 4.9 yr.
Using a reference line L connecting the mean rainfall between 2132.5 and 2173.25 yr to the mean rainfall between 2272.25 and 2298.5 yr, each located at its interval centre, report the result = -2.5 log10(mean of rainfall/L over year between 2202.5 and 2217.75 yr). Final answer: 0.31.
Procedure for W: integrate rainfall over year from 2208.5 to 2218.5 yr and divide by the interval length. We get 24.4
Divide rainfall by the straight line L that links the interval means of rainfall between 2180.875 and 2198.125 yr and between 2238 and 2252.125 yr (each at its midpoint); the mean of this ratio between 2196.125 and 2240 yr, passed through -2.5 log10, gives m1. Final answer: 0.10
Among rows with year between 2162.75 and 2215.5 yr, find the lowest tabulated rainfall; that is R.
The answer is 21.67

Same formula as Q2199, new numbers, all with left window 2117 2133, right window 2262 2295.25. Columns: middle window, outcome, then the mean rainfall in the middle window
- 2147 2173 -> 1.5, 33.5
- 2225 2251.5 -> -1.6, 37.1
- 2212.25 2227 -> 1.1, 32.4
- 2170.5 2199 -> -0.7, 36.2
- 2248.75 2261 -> -0.2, 35.4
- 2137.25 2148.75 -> 0.1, 35.2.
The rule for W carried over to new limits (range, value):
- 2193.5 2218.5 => 29.3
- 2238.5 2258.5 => 35.8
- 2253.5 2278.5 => 35.6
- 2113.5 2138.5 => 35.5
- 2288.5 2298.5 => 34.2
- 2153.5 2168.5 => 33.6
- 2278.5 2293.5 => 33.4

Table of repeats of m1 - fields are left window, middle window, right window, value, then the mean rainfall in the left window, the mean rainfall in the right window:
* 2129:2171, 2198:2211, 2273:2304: 0.17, 34.2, 34.1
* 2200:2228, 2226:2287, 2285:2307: -0.12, 30.3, 33.9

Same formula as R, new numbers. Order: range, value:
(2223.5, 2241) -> 35.18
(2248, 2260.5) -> 34.38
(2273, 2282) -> 34.94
